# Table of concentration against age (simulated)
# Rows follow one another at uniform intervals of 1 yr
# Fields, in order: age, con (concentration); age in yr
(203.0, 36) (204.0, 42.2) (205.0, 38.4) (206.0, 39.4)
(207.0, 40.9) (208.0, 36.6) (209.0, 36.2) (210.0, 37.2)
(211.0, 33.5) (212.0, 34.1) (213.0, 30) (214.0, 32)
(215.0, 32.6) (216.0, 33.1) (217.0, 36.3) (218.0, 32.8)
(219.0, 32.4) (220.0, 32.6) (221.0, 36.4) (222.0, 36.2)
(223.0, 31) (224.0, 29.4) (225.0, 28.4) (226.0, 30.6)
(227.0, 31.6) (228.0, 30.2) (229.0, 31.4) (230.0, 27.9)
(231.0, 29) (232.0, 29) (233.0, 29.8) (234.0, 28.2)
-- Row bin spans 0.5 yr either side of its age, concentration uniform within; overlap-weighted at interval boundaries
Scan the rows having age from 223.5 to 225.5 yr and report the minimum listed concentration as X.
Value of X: 28.4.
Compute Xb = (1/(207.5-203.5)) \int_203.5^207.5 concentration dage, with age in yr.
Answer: 40.2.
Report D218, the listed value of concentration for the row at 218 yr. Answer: 32.8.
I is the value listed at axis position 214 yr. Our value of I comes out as 32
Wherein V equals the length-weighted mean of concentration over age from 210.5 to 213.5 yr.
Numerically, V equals 32.5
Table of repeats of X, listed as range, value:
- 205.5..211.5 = 33.5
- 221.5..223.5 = 31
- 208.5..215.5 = 30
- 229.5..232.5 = 27.9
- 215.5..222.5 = 32.4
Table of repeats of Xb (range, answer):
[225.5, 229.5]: 30.9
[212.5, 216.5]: 31.9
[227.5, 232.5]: 29.5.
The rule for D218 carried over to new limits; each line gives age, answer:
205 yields 38.4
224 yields 29.4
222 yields 36.2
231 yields 29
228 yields 30.2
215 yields 32.6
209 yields 36.2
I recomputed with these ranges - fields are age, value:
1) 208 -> 36.6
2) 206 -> 39.4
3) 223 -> 31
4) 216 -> 33.1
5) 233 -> 29.8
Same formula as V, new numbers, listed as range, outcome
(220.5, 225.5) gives 32.3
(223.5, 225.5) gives 28.9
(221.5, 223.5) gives 33.6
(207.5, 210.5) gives 36.7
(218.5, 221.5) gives 33.8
